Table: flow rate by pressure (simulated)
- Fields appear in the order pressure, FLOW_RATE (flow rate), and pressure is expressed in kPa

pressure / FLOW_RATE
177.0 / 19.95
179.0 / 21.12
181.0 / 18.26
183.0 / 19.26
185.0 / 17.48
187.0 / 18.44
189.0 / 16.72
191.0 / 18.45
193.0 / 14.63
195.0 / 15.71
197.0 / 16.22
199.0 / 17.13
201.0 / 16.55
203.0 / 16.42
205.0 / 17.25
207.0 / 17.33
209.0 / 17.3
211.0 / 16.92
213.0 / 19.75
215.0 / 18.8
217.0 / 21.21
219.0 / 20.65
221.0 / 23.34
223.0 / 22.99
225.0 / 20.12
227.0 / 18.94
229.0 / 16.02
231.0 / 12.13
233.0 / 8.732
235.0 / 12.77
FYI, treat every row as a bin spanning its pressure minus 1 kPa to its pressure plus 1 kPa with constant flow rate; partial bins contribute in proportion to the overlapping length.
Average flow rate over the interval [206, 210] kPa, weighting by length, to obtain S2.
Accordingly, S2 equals 17.3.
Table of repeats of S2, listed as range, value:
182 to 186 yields 18.4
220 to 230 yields 20.3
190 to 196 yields 16.3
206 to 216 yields 18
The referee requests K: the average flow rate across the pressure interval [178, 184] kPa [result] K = 19.5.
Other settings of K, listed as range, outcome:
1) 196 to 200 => 16.7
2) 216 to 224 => 22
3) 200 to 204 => 16.5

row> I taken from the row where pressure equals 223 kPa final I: 22.99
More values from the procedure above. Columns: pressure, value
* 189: 16.72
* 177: 19.95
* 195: 15.71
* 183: 19.26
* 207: 17.33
